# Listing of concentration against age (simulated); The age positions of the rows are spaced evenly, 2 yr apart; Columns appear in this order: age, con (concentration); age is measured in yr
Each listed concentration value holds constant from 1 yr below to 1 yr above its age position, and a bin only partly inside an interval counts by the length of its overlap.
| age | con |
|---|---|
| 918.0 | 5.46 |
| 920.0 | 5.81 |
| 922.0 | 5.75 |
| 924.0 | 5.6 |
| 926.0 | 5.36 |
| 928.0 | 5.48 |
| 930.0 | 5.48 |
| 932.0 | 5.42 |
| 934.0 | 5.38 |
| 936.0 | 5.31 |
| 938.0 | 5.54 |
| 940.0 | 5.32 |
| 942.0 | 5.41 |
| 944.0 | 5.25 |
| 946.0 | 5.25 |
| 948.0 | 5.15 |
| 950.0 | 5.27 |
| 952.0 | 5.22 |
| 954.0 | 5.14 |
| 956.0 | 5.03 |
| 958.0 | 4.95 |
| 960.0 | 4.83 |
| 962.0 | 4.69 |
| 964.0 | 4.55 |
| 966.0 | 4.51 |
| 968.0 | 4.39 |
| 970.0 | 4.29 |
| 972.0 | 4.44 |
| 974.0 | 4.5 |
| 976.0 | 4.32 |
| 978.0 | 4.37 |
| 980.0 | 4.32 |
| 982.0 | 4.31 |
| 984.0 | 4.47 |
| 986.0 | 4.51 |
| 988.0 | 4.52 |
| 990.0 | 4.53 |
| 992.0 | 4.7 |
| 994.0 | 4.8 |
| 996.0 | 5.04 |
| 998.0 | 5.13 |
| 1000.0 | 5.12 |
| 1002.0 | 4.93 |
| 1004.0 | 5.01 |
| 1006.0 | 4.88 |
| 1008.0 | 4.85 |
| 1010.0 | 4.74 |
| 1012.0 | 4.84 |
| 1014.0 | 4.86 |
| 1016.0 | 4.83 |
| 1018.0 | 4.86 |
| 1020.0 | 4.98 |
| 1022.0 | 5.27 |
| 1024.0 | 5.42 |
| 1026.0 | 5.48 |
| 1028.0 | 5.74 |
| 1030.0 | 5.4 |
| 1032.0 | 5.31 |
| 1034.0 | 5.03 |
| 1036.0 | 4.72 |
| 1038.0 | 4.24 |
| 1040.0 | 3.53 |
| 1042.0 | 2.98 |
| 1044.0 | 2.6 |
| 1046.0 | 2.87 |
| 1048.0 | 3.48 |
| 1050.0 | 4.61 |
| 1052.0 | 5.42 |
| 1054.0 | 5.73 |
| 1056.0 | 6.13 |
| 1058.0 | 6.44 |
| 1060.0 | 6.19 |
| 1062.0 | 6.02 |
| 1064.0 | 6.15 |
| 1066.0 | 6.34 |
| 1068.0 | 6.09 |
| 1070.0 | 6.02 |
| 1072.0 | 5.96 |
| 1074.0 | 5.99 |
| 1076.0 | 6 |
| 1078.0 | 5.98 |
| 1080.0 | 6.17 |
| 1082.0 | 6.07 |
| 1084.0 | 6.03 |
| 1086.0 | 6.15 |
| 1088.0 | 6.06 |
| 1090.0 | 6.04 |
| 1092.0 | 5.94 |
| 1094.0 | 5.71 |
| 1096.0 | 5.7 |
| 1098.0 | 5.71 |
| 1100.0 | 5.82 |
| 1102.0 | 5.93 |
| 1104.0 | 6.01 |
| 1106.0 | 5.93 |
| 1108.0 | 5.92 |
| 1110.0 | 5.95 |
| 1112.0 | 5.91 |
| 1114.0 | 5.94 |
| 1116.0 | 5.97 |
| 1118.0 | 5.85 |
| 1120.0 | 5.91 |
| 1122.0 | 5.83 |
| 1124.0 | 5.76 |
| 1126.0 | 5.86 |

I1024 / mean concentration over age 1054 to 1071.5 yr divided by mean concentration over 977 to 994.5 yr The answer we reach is 1.37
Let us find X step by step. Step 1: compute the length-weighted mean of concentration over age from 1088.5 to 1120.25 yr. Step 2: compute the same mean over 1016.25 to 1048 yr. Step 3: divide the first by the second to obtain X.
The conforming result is 1.3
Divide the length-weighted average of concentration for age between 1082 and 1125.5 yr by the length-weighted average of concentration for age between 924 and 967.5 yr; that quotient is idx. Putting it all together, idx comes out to 1.14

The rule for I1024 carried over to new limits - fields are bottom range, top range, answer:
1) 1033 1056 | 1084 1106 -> 1.41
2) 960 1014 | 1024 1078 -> 1.12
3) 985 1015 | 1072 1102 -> 1.23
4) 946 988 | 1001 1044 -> 1.03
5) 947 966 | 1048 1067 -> 1.16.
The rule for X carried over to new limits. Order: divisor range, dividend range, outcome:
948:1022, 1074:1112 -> 1.25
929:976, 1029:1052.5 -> 0.83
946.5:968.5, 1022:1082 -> 1.07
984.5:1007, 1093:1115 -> 1.22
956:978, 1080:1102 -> 1.30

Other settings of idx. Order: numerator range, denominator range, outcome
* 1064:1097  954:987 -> 1.32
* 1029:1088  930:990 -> 1.09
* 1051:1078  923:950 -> 1.12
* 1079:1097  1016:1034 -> 1.14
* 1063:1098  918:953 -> 1.11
